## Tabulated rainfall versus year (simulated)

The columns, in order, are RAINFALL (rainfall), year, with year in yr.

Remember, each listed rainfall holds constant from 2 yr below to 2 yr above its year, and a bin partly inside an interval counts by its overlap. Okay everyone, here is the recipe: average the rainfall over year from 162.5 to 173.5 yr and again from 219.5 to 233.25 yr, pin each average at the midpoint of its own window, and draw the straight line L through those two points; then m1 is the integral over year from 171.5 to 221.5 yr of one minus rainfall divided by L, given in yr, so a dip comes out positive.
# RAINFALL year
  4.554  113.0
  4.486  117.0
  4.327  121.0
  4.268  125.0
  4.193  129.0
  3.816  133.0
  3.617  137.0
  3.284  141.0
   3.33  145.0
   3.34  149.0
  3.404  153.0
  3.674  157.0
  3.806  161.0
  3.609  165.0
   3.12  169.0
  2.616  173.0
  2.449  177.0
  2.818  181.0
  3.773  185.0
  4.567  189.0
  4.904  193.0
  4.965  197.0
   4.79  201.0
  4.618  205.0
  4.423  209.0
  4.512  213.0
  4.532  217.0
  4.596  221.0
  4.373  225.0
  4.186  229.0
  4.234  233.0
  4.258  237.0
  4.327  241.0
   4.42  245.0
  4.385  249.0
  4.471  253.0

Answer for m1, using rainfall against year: -4.3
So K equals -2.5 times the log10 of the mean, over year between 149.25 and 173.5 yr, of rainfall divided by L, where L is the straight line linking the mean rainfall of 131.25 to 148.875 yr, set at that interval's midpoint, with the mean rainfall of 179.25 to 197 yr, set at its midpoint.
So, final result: 0.11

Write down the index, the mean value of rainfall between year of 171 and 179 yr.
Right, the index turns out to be 2.53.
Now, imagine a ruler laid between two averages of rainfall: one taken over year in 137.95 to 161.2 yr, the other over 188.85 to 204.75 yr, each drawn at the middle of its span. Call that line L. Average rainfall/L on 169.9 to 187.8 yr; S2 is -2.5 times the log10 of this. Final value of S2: 0.39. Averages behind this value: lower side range 3.45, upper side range 4.81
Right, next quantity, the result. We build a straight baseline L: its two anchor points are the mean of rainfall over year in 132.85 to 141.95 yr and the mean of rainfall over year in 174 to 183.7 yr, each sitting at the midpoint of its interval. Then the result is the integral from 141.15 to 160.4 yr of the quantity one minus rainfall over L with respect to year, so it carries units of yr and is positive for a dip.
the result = -1.0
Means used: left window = 3.56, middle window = 3.45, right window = 2.71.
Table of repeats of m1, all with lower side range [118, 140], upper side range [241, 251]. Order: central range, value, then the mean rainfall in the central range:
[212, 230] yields -0.6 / 4.45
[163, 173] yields 2.3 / 3.21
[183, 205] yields -1.9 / 4.6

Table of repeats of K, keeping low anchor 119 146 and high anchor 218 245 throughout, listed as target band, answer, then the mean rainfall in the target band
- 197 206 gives -0.14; 4.77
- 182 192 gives 0.00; 4.11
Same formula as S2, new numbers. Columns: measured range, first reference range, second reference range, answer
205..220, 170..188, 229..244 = -0.20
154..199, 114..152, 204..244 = 0.13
